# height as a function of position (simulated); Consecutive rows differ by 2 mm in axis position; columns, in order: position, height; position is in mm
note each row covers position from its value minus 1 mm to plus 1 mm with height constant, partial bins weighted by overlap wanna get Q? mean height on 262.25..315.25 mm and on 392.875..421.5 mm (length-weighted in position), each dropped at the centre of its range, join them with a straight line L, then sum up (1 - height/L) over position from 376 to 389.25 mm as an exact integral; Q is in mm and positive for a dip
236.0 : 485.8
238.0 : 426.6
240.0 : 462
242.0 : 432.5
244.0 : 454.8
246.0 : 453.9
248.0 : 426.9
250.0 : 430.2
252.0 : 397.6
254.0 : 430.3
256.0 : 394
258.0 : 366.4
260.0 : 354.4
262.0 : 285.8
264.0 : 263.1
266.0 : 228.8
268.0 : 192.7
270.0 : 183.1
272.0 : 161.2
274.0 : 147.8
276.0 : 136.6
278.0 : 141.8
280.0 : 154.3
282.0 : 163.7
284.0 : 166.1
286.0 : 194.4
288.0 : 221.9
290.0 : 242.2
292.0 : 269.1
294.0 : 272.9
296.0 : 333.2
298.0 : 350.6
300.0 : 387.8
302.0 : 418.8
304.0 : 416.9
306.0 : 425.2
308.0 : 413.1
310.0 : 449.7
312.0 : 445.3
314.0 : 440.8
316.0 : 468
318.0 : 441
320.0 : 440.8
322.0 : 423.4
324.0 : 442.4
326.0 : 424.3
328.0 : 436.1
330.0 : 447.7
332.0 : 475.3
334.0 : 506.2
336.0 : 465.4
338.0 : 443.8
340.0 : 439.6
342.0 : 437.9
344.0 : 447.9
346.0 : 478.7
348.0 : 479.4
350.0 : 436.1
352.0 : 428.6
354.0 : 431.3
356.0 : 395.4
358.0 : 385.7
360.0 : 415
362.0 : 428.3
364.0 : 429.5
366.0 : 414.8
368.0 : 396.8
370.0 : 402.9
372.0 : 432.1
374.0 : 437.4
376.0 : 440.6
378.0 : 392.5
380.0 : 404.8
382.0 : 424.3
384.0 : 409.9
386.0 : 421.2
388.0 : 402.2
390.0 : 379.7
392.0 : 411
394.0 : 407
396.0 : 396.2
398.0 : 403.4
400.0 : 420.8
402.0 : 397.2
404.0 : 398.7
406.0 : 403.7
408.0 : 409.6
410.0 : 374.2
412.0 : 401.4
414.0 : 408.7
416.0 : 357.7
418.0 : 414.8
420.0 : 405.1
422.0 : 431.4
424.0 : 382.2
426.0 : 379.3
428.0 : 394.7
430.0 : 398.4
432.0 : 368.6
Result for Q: -1.3 mm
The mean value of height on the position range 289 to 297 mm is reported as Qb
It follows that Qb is 279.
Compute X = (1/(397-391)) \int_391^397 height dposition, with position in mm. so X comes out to 405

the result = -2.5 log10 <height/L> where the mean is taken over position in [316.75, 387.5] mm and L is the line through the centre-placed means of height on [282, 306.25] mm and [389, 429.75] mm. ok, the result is -0.24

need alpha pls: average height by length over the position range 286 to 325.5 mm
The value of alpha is 380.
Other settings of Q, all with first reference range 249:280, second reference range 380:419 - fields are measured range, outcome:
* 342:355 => -3.6 mm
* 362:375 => -1.7 mm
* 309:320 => -4.4 mm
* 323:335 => -4.4 mm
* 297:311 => -4.5 mm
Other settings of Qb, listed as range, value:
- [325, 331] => 436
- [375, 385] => 414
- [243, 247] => 454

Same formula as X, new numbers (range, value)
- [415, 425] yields 398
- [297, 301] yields 369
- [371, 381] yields 421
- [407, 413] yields 395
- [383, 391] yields 403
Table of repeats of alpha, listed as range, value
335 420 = 417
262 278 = 191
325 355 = 452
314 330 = 440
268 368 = 366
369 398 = 411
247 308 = 287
